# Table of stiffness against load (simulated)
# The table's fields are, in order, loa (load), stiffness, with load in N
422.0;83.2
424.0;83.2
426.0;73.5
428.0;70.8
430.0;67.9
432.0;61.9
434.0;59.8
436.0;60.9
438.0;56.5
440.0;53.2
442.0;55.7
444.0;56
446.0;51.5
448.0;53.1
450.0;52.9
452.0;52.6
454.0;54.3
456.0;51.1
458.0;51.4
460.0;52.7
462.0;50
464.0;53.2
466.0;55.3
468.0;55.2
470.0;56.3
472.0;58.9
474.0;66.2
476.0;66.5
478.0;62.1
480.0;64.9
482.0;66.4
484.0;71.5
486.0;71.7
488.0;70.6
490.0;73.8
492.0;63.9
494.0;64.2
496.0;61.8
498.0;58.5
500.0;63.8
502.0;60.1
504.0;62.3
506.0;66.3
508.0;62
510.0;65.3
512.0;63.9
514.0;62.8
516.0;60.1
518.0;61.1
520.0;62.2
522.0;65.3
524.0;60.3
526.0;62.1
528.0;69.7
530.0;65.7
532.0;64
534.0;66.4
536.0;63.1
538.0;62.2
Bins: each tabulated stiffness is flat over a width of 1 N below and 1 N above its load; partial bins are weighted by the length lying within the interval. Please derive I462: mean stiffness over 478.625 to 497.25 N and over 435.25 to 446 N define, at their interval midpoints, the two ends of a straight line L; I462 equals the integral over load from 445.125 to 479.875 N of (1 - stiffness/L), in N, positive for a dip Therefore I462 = 3.2 N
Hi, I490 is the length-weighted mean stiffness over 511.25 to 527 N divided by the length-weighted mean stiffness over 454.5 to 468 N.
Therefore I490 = 1.18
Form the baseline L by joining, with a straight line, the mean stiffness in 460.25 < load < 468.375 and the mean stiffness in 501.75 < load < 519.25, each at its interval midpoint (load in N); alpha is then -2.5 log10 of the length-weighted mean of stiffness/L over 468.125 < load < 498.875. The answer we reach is -0.14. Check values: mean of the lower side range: 53.2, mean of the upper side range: 62.8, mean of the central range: 64.9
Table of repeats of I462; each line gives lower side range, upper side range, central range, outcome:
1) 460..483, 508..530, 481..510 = -2.0 N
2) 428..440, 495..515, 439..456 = 2.3 N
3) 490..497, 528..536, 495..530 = 1.2 N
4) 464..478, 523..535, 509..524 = 0.2 N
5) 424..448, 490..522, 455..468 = 2.0 N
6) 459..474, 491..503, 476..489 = -2.0 N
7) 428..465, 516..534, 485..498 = -1.4 N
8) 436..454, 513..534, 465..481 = -0.8 N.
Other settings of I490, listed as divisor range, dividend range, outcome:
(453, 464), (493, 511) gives 1.21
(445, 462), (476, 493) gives 1.30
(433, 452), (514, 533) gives 1.14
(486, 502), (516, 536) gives 0.98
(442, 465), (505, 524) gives 1.20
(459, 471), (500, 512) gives 1.18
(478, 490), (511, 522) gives 0.91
